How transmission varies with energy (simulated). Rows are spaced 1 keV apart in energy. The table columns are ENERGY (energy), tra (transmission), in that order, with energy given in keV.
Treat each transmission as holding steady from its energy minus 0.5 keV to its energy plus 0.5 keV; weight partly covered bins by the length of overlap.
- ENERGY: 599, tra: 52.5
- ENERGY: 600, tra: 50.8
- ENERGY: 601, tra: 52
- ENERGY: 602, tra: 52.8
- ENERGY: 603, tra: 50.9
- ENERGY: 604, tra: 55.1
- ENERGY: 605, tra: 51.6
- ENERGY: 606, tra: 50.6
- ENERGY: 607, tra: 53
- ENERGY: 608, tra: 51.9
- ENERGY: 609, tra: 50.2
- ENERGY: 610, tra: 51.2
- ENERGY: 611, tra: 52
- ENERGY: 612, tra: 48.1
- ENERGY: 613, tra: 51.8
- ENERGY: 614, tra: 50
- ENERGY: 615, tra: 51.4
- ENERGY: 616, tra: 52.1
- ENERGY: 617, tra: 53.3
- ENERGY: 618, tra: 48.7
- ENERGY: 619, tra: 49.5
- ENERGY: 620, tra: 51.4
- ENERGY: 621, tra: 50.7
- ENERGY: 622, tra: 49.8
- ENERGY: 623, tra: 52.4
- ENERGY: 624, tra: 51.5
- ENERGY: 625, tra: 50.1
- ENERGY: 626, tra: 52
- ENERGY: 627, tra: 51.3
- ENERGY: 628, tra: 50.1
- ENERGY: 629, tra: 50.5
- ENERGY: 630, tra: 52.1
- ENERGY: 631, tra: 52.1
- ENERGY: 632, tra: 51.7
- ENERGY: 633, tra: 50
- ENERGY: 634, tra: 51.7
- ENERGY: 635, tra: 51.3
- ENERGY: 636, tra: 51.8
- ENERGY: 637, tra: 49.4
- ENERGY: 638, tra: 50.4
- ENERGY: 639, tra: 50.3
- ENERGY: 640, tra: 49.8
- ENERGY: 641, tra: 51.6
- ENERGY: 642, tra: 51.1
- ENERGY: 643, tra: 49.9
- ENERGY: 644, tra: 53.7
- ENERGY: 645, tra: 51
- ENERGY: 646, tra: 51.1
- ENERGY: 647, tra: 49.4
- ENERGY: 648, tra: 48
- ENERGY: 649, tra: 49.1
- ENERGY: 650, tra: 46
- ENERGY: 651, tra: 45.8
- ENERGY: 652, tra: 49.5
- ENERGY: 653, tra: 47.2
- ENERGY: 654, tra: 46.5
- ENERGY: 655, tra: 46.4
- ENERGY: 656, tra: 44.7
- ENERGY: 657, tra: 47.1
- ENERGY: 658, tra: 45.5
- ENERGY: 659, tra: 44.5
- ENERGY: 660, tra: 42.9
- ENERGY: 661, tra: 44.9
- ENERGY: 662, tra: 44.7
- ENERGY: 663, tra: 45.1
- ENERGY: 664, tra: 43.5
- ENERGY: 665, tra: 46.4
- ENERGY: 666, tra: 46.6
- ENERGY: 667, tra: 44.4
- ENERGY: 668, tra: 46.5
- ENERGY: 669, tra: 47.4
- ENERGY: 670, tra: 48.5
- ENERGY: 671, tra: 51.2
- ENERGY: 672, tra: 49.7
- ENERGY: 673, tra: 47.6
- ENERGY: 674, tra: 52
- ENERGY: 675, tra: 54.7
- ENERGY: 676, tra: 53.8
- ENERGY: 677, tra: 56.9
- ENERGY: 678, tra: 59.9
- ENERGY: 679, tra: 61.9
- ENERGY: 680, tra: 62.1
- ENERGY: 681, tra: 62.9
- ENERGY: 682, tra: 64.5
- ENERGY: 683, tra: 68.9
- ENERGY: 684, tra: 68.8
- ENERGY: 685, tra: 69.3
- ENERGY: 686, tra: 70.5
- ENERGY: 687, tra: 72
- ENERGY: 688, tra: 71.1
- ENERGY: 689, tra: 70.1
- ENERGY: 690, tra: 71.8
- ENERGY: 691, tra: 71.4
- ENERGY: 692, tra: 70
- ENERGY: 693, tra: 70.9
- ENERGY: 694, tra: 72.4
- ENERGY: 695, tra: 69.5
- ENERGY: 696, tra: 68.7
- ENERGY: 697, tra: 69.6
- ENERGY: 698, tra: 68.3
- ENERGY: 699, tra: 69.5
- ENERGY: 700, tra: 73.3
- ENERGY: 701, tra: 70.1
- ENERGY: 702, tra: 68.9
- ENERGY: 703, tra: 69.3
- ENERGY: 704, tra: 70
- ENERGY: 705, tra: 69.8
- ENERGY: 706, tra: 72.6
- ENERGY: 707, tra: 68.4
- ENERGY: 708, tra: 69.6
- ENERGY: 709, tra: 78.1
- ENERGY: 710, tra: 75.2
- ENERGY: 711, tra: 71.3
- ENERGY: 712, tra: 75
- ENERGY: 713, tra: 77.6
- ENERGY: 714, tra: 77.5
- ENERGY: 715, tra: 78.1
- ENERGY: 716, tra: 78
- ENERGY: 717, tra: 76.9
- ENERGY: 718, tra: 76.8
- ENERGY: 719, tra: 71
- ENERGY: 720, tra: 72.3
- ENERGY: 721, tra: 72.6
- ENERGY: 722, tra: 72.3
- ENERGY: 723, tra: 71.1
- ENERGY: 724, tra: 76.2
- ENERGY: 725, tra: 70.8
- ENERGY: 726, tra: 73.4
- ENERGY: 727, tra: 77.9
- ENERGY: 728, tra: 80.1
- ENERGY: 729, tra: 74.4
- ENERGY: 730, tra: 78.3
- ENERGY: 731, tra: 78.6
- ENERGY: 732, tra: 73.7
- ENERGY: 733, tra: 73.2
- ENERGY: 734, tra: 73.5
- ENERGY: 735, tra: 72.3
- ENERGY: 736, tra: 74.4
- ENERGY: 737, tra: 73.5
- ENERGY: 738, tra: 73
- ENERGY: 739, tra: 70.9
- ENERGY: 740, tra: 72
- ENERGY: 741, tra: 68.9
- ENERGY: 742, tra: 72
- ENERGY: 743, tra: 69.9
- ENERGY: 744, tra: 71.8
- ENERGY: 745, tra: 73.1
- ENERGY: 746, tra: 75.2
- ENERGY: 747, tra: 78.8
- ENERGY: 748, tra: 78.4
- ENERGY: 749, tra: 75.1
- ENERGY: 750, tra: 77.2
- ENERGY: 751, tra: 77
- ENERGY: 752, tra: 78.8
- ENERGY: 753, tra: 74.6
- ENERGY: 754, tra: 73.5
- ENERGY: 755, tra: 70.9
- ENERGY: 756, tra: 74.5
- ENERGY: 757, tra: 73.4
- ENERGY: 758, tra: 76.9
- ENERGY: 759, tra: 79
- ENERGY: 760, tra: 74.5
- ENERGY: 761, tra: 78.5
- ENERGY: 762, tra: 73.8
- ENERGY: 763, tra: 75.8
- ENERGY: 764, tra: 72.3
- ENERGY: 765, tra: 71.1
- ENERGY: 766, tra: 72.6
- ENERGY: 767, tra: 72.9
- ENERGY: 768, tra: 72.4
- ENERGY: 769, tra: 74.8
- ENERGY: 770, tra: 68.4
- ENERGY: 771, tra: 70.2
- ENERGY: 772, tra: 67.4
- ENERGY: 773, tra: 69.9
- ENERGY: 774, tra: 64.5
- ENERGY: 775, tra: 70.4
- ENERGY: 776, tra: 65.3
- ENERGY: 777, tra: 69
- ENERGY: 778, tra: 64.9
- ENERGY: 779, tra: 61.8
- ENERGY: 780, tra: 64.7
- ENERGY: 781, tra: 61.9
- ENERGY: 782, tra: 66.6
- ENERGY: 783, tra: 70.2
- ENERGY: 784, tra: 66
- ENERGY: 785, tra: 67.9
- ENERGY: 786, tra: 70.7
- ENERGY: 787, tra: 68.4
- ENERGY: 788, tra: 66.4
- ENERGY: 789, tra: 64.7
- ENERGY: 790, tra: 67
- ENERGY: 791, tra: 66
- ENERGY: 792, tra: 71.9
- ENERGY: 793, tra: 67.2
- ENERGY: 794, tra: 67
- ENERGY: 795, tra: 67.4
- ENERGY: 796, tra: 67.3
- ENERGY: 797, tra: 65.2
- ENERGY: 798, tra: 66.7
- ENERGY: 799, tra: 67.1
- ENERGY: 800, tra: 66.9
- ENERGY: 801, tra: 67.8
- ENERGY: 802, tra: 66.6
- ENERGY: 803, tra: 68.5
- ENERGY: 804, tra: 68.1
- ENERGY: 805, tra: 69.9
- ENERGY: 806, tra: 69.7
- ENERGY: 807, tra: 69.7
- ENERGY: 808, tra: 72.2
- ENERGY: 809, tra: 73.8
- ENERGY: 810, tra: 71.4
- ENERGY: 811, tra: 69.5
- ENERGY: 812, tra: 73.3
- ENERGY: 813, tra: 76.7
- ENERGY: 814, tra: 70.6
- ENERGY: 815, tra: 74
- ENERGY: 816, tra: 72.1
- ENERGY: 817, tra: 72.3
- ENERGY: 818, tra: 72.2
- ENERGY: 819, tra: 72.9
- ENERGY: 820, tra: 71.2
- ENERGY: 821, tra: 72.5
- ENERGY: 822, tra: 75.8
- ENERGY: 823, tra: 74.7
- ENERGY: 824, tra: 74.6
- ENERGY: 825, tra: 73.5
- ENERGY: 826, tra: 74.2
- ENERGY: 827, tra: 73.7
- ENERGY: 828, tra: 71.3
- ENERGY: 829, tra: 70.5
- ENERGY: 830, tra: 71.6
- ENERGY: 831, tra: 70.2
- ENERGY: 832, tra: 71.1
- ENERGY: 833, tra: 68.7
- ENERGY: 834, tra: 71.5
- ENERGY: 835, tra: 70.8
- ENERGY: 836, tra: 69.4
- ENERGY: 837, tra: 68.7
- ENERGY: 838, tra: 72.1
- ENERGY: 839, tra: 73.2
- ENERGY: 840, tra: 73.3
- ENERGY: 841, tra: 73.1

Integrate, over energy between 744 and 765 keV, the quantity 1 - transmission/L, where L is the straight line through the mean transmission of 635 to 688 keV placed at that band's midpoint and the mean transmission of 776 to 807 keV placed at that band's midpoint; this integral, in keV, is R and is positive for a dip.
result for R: -4.2 keV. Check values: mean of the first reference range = 52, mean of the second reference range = 67.1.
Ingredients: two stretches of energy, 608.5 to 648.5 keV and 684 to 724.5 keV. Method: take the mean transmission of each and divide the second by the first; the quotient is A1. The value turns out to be 1.4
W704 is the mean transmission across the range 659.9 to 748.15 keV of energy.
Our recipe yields 67.3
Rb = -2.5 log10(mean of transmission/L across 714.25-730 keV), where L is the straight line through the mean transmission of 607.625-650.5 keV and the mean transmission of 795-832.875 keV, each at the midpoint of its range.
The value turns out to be -0.22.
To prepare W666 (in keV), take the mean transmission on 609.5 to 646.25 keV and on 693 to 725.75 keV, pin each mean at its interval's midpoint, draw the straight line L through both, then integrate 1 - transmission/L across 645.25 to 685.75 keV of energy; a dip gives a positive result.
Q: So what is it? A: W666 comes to 6.52 keV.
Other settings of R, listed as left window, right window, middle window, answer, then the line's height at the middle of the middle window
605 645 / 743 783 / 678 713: -4.6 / 61.8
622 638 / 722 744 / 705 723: -1.2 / 69.5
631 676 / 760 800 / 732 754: -3.9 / 62.8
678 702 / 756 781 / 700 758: -3.4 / 69.9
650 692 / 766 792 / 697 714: -3.8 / 58.7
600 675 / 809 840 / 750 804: -2.9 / 66.4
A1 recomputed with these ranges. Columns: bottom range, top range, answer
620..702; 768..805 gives 1.23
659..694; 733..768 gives 1.29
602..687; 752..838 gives 1.37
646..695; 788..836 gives 1.28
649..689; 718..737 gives 1.40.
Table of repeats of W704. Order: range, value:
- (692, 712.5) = 71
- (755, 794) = 69.8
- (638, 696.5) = 54.8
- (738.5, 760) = 74.4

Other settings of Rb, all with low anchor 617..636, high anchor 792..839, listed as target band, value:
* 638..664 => 0.123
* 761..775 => -0.090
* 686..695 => -0.226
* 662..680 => 0.106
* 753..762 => -0.161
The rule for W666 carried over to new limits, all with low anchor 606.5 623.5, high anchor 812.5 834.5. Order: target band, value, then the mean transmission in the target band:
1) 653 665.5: 2.3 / 45.3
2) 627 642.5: 0.6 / 50.9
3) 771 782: 0.2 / 66.2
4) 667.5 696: -2.0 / 62.1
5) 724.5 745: -3.3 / 73.6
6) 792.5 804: 0.5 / 67.1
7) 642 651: 0.8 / 49.6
